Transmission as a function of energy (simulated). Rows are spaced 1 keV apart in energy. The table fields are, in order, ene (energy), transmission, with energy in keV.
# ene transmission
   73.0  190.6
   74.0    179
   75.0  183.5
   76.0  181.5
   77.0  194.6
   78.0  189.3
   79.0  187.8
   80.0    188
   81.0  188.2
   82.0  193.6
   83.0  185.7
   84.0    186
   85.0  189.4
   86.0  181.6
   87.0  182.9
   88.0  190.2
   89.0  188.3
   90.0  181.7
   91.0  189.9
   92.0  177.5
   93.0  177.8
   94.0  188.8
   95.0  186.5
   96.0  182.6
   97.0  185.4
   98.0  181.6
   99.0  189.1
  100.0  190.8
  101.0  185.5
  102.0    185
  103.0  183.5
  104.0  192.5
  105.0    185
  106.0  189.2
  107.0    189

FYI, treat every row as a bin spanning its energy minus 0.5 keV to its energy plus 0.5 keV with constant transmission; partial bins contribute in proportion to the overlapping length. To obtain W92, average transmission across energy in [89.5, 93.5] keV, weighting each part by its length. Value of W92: 182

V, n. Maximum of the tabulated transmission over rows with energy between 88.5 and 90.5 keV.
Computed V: 188.3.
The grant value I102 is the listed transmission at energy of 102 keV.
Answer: 185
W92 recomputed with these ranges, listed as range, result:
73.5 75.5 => 181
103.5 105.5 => 189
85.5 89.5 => 186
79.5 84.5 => 188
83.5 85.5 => 188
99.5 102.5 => 187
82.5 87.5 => 185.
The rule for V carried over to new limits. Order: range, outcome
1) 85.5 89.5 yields 190.2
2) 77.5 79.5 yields 189.3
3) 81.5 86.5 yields 193.6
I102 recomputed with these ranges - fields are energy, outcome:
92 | 177.5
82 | 193.6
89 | 188.3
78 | 189.3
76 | 181.5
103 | 183.5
